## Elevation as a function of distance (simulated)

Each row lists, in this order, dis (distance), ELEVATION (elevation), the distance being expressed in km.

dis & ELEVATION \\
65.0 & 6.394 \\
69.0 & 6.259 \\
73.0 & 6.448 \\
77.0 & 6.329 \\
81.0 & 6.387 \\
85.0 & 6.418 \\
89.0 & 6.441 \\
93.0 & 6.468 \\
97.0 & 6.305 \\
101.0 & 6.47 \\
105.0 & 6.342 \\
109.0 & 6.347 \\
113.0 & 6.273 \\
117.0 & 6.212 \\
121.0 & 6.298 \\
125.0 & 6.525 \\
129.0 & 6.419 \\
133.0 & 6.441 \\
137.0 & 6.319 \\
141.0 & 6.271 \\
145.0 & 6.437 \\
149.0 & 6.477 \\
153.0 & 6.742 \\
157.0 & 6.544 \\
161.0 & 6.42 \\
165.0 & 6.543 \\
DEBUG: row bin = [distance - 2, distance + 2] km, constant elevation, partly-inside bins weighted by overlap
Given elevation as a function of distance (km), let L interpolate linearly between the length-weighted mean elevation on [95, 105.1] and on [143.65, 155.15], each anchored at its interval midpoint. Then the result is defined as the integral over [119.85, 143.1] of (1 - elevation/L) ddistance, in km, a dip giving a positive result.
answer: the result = 0.40 km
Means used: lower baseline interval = 6.38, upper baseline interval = 6.56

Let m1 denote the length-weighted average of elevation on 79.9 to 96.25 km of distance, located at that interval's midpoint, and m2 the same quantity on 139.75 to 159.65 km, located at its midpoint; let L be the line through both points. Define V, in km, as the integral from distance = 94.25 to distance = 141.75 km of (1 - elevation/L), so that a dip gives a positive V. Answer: 0.8 km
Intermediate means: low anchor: 6.42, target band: 6.36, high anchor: 6.5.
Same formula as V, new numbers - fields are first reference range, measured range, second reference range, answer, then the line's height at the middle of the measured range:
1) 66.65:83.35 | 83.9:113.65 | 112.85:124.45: -0.31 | 6.32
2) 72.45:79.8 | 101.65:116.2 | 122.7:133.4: 0.23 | 6.43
